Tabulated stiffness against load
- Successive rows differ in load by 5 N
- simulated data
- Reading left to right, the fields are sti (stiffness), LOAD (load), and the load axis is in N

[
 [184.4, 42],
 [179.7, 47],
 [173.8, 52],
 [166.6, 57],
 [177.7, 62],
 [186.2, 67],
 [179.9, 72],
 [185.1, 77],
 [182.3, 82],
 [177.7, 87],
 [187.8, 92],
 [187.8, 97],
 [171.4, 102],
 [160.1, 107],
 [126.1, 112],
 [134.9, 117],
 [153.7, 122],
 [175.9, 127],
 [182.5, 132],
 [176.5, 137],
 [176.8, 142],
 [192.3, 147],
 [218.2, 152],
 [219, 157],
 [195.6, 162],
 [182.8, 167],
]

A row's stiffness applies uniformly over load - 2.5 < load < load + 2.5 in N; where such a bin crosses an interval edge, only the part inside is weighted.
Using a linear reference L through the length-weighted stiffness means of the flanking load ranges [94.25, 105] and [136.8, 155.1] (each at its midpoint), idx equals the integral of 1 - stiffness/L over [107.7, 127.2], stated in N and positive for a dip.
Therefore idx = 4.14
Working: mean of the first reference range 179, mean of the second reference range 194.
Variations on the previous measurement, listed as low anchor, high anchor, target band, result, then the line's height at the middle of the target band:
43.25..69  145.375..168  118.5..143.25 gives 3.2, 196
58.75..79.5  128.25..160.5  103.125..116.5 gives 3.1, 188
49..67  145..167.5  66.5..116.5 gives 3.2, 185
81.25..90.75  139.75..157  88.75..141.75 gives 6.4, 189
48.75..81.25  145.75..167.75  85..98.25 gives 0.1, 186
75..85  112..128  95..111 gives -0.5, 163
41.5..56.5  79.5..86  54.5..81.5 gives 0.0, 179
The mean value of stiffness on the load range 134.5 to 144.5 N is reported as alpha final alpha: 177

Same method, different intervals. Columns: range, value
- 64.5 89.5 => 182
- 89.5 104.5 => 182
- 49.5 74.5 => 177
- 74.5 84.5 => 184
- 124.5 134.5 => 179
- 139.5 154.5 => 196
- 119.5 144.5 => 173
